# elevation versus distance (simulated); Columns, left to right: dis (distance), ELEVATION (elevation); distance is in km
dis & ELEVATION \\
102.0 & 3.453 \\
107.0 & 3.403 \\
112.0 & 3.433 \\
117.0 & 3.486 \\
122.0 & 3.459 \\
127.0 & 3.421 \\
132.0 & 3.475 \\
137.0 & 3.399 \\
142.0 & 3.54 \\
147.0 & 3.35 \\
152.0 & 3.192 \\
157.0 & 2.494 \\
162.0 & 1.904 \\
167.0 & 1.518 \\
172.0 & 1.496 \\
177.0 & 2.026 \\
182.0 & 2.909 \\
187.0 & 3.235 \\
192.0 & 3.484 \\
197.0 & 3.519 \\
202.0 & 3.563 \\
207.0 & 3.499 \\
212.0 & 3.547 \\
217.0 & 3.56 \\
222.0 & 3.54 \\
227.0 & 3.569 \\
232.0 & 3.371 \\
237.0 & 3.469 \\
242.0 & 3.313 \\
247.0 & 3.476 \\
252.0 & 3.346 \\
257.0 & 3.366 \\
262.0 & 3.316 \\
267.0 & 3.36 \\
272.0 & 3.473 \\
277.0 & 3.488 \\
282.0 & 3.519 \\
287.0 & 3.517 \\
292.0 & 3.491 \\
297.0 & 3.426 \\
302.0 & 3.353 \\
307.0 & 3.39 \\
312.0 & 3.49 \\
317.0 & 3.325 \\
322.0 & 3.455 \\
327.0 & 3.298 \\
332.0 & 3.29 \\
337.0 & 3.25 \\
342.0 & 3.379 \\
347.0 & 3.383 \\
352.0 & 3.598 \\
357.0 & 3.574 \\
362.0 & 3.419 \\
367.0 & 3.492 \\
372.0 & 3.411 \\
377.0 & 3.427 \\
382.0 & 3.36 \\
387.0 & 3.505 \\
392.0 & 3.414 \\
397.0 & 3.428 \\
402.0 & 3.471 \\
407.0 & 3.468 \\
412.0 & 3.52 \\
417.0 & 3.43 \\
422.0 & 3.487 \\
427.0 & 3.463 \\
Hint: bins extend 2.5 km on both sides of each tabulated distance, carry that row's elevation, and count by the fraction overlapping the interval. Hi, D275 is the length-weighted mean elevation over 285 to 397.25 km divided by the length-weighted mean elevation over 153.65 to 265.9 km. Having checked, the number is 1.1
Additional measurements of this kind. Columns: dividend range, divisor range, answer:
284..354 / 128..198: 1.21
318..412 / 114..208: 1.14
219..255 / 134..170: 1.25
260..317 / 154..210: 1.27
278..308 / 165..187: 1.61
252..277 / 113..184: 1.19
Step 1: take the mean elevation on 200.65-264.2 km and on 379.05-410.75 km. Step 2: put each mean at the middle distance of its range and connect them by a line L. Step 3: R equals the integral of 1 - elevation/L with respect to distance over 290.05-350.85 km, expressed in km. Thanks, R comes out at 1.2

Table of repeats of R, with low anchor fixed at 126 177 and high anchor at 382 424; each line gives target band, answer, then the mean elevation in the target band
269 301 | -3.7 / 3.48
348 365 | -1.0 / 3.52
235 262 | -3.4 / 3.39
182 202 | -3.7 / 3.37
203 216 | -2.9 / 3.53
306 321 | -1.0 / 3.41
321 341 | -0.4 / 3.32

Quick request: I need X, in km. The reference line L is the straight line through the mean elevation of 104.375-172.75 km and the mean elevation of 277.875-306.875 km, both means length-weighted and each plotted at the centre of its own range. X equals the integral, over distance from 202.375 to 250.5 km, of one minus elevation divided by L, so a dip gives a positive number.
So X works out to -3.2 km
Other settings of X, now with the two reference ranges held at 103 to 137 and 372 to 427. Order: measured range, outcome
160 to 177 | 8.7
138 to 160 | 2.0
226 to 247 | 0.1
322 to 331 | 0.3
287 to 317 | 0.2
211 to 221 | -0.3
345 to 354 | -0.1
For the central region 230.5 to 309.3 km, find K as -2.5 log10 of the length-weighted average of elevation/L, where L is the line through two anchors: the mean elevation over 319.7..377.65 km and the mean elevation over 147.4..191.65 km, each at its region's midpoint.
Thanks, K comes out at -0.15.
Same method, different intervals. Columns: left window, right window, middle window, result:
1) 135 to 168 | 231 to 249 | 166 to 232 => 0.03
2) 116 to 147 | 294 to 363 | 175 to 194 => 0.18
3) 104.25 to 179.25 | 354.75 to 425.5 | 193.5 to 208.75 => -0.16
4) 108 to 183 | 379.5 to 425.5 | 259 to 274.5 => -0.08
